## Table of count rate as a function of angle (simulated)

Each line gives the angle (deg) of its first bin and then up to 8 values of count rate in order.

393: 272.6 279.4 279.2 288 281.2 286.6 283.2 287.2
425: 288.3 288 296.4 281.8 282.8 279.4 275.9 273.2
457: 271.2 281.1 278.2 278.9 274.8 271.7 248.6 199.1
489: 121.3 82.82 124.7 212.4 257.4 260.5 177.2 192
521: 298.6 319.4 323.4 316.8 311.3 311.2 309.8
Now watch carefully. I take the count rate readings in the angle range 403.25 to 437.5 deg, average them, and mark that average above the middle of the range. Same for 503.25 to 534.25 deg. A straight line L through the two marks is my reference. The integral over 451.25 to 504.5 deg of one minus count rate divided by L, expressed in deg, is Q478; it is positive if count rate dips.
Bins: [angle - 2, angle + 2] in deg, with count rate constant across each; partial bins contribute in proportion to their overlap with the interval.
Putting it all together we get 9.80 deg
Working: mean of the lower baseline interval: 287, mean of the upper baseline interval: 267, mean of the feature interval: 225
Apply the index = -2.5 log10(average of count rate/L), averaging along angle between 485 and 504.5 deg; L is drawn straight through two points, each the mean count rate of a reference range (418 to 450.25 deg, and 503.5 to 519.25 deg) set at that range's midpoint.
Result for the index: 0.48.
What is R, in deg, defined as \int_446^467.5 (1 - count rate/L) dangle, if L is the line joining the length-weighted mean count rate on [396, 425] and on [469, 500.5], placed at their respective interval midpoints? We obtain -4.4 deg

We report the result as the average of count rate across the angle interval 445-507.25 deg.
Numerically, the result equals 232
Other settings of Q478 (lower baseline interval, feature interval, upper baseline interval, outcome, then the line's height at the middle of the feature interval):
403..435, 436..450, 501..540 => 0.16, 283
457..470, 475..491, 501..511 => 3.35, 265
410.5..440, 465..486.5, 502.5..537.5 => 1.56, 278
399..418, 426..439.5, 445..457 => -0.48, 279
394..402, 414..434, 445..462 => -0.80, 277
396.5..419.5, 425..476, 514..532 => 0.27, 282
